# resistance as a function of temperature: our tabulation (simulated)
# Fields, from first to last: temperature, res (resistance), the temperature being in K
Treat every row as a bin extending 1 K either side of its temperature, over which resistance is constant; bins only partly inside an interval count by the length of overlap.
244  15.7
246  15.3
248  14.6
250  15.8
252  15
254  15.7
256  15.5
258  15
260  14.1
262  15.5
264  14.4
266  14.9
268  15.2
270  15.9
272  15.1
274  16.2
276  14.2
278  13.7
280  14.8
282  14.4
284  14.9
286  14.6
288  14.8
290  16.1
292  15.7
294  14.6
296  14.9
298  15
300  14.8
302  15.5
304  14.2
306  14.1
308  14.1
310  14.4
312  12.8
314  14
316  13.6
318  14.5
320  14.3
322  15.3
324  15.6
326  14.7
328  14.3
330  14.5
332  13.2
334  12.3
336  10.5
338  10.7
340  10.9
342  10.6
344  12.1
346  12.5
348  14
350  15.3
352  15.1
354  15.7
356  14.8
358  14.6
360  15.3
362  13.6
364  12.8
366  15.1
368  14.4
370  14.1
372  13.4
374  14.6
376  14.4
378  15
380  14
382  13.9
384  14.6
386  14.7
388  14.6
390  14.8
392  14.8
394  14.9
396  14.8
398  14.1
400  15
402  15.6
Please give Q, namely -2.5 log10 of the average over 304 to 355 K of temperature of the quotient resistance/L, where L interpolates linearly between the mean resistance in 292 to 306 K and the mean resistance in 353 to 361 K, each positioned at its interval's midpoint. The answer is 0.11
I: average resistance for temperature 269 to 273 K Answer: 15.5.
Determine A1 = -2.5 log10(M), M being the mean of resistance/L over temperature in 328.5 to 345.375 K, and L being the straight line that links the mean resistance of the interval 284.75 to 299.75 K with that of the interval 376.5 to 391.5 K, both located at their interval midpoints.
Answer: 0.23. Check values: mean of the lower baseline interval 15.1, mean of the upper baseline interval 14.5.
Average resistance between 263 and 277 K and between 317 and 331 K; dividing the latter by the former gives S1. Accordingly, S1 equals 0.97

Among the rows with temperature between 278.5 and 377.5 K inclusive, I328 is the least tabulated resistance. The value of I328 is 10.5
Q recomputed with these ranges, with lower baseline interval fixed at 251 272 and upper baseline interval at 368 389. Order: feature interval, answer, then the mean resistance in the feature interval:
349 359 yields -0.044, 15.1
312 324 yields 0.032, 14.3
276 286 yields 0.040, 14.4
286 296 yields -0.019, 15.2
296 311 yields 0.017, 14.6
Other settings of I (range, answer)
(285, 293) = 15.3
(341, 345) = 11.3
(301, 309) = 14.5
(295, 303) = 15.1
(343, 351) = 13.5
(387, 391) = 14.7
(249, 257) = 15.5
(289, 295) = 15.5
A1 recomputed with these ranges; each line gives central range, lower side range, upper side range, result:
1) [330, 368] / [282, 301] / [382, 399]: 0.111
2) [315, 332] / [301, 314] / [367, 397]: -0.021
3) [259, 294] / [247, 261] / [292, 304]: 0.005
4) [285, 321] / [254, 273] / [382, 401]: 0.030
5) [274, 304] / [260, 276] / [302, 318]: -0.021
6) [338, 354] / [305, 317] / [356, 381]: 0.093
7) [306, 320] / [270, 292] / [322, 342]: -0.019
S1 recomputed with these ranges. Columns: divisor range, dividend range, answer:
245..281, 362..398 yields 0.96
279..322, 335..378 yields 0.93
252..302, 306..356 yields 0.90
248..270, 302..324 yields 0.94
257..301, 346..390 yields 0.97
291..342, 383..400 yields 1.06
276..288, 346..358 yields 1.02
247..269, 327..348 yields 0.81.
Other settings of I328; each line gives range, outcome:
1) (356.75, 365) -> 12.8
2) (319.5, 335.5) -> 12.3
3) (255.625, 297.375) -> 13.7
